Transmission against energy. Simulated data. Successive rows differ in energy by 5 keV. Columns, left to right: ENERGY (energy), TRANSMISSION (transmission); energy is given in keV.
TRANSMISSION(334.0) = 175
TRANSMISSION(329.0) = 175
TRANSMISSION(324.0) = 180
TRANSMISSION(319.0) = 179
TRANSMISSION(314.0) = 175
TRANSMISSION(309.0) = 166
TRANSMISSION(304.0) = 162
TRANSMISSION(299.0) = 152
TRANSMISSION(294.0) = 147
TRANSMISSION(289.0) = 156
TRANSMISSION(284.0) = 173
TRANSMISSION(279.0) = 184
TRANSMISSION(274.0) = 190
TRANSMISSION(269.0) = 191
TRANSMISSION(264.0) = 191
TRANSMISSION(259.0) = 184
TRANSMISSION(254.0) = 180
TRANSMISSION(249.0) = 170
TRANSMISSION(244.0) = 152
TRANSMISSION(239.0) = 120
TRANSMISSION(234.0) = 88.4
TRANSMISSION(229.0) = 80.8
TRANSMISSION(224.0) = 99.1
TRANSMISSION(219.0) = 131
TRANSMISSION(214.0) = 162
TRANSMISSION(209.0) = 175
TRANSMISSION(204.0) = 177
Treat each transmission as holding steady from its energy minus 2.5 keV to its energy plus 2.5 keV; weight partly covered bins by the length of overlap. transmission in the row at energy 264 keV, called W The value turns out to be 191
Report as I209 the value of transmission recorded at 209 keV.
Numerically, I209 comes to 175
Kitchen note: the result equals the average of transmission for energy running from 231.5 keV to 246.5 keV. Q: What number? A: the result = 120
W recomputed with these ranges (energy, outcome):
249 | 170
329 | 175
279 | 184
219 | 131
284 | 173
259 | 184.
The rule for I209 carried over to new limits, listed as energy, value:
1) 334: 175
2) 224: 99.1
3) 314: 175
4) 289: 156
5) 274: 190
